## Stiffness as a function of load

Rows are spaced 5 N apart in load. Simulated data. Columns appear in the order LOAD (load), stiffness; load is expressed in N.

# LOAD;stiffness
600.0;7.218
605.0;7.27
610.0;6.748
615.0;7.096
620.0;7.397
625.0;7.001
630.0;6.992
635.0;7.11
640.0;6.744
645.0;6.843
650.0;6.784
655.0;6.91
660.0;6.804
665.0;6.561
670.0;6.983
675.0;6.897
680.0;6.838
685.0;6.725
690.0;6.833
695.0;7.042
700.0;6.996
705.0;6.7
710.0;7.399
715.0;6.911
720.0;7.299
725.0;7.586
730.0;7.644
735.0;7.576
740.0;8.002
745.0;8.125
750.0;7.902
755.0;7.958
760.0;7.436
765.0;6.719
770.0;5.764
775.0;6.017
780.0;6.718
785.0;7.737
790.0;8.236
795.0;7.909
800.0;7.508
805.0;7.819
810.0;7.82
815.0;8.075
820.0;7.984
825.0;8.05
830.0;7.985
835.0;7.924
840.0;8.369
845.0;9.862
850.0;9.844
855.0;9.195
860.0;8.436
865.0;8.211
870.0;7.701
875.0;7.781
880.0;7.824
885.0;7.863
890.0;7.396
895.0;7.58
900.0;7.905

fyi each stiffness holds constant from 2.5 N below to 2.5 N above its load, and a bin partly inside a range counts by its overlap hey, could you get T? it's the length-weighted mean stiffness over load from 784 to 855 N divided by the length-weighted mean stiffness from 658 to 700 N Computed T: 1.21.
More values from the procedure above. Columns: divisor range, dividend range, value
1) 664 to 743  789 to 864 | 1.17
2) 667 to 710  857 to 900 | 1.14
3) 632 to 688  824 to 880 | 1.24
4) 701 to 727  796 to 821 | 1.09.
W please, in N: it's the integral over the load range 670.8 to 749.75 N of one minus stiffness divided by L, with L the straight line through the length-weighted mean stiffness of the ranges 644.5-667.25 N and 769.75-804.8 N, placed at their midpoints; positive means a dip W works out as -3.1 N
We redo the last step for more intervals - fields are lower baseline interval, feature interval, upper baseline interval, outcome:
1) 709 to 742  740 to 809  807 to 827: 3.04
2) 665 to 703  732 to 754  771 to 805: -2.38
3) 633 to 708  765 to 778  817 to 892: 2.66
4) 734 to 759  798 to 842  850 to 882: 1.16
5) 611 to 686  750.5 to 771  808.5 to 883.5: 1.51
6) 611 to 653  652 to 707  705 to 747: 3.07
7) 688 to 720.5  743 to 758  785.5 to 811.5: -1.11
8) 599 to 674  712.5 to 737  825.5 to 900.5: 0.22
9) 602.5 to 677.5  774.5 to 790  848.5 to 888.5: 1.26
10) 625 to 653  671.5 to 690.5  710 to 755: 1.06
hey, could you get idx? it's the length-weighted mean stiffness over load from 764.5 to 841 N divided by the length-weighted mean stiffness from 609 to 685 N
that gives 1.09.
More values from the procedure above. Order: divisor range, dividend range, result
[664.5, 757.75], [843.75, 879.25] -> 1.19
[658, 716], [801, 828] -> 1.15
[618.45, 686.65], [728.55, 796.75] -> 1.07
